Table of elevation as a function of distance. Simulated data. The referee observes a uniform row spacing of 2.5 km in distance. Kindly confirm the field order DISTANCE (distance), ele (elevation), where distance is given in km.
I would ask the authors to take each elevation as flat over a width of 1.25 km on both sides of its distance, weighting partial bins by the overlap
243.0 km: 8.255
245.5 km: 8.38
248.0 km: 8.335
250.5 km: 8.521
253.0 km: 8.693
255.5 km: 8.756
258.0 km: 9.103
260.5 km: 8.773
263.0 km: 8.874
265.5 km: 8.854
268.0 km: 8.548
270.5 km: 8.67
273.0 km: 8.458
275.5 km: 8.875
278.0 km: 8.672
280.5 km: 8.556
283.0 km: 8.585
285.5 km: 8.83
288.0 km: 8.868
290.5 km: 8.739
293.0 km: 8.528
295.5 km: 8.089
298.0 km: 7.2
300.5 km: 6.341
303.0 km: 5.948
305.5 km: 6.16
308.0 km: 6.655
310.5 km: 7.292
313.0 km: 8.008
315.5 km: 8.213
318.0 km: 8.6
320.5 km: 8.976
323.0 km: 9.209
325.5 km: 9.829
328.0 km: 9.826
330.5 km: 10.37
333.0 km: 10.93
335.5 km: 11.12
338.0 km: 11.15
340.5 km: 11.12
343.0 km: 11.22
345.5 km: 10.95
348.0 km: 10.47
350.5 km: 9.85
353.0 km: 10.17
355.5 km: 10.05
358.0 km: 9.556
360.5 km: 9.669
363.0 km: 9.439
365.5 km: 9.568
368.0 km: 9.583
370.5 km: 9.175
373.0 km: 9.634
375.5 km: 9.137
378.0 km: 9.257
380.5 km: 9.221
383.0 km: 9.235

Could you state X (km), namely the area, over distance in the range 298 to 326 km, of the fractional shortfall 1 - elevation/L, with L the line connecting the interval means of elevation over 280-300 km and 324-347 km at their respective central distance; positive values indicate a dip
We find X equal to 5.47 km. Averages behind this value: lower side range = 8.34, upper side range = 10.7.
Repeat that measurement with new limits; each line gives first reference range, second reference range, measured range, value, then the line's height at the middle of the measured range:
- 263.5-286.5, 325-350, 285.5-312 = 5.5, 9.45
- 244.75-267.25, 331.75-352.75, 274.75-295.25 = 1.6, 9.41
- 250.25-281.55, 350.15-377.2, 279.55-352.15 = 1.8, 9.18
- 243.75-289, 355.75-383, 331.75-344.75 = -2.7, 9.21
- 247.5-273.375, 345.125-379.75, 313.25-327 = 0.6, 9.3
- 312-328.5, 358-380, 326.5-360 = -4.9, 9.17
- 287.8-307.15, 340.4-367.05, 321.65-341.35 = -3.0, 9.05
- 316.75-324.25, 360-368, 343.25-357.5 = -1.5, 9.36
